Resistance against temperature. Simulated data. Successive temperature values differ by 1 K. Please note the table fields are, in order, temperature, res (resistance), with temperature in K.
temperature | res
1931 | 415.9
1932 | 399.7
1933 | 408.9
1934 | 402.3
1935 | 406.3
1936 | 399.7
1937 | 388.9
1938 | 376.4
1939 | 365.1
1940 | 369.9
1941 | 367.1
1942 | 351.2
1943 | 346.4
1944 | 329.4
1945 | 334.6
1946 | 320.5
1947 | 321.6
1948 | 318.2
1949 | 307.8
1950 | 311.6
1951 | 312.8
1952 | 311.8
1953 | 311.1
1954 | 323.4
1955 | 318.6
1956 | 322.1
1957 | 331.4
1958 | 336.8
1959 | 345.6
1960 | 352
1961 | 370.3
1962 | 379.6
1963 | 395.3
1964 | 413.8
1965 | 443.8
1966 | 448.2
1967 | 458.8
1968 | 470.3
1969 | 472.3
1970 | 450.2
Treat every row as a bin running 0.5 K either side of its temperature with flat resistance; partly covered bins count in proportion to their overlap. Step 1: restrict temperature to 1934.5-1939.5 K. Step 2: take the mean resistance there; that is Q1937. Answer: 387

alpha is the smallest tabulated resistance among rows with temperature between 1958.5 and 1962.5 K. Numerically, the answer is 345.6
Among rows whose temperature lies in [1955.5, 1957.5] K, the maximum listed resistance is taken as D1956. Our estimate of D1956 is 331.4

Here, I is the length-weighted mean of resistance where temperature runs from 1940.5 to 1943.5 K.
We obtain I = 355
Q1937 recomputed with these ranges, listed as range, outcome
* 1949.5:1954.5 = 314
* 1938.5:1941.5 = 367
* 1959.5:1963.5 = 374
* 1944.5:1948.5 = 324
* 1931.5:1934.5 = 404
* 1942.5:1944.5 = 338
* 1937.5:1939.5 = 371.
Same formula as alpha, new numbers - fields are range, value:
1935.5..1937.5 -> 388.9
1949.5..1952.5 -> 311.6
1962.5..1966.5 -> 395.3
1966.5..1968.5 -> 458.8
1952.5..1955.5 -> 311.1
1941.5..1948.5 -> 318.2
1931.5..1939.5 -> 365.1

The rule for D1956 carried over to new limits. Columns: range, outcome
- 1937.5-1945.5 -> 376.4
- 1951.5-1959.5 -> 345.6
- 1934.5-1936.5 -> 406.3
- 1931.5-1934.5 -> 408.9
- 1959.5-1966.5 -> 448.2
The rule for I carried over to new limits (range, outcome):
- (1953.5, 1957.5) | 324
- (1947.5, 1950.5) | 313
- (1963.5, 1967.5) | 441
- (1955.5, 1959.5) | 334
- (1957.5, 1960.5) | 345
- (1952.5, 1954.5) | 317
